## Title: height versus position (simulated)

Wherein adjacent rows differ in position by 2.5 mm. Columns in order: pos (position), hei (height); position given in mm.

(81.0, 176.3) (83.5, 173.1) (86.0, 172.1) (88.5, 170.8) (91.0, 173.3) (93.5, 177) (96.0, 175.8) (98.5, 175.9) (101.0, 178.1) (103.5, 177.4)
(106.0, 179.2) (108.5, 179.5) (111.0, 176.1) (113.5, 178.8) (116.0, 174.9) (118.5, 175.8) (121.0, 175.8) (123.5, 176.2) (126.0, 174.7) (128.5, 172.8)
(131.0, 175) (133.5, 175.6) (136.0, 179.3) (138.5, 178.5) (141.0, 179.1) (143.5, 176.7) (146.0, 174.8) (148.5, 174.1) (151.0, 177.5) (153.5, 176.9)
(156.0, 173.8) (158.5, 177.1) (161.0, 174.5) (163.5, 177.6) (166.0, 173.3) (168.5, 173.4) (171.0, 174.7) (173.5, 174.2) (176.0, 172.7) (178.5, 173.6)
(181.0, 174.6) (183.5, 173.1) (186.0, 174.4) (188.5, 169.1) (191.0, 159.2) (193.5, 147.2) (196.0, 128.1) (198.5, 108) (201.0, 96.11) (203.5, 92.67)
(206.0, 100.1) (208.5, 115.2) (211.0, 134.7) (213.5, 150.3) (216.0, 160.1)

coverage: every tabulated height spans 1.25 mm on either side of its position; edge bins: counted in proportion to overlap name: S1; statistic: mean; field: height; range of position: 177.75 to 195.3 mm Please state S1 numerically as 166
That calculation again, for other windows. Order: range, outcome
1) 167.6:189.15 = 173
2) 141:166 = 176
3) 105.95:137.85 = 176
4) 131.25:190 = 175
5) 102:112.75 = 178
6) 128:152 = 176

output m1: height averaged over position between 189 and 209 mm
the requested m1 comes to 120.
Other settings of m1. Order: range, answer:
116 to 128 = 175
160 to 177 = 174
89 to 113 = 177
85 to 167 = 176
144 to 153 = 176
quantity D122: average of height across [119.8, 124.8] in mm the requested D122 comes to 176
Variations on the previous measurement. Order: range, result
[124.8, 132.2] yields 174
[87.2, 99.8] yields 175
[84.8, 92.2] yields 172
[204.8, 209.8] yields 108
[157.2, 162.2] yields 176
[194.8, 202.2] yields 111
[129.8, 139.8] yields 177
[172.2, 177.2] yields 173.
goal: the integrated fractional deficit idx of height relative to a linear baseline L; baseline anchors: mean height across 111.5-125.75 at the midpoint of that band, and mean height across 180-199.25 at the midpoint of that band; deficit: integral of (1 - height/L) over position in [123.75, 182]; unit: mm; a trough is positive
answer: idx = -3.3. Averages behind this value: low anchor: 176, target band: 175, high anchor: 155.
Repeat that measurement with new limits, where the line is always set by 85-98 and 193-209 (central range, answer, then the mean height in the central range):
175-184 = -3.7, 174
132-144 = -2.5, 178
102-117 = -1.3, 178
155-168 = -4.1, 175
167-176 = -3.3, 174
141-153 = -2.9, 176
